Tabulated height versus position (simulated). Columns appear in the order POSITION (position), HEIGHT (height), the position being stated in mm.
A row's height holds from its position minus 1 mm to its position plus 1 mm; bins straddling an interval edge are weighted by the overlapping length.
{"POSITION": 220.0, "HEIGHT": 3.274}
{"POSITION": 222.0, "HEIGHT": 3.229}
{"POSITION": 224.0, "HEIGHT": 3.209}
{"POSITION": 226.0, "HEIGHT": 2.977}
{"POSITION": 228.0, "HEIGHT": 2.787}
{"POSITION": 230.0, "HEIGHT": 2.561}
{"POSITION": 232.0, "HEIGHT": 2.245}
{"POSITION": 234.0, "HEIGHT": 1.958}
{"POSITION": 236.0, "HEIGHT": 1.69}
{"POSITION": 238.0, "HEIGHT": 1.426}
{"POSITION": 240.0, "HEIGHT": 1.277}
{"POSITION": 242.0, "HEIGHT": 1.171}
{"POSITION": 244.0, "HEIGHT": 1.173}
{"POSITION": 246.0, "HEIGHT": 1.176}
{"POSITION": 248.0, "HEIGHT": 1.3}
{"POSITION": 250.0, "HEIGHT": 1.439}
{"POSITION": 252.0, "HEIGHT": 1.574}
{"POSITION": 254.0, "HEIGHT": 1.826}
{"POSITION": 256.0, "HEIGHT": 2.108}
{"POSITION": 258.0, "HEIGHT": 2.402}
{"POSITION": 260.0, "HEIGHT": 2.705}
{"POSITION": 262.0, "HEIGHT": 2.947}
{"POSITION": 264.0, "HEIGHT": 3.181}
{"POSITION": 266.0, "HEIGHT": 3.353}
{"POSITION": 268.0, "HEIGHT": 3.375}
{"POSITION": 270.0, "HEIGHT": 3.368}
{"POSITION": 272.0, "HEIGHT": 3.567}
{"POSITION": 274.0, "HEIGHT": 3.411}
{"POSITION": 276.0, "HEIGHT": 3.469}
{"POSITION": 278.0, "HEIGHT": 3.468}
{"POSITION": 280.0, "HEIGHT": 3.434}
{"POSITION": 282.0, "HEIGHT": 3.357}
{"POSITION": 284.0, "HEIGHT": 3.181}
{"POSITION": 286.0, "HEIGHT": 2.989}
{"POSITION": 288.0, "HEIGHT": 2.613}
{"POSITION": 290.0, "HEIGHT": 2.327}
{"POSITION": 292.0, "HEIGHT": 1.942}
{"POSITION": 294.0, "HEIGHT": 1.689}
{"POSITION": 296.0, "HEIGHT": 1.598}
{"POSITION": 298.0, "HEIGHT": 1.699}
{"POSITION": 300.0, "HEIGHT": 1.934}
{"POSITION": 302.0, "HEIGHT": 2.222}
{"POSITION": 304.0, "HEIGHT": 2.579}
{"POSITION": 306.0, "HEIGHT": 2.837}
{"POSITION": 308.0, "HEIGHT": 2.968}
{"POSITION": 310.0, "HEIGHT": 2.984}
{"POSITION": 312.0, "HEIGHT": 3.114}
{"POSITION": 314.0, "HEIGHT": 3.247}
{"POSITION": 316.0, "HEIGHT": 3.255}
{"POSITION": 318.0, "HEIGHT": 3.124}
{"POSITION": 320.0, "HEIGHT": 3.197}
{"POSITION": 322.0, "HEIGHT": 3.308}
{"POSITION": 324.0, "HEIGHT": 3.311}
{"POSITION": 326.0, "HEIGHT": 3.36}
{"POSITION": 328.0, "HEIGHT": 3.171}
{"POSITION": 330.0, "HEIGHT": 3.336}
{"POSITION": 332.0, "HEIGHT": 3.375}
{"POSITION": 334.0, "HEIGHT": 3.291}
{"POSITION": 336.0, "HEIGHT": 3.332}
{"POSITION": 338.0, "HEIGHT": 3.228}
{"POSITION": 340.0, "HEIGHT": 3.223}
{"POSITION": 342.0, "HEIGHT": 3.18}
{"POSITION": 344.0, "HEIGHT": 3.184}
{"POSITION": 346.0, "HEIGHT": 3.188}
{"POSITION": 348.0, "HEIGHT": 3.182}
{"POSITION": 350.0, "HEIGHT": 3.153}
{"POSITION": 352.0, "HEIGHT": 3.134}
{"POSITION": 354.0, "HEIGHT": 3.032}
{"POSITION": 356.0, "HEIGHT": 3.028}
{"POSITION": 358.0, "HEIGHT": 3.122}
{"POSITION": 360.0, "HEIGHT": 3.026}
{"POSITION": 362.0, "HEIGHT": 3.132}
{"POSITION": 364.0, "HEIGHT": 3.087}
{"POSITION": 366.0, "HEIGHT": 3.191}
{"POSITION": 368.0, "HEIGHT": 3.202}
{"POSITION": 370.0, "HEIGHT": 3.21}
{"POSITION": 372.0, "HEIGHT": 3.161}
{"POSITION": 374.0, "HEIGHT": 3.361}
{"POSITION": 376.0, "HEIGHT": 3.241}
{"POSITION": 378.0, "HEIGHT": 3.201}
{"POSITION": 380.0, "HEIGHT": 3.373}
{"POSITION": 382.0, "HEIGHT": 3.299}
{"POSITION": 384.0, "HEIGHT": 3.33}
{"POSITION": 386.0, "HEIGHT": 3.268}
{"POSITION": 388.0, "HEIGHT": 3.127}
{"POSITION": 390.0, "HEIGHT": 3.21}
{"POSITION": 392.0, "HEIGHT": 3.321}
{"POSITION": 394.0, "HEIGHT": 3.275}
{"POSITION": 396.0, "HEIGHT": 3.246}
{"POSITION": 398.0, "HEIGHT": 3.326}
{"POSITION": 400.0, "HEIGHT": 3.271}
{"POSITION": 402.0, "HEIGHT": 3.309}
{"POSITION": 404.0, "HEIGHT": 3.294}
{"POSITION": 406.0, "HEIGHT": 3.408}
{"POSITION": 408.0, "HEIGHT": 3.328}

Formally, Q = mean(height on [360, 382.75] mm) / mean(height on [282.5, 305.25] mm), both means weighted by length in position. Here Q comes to 1.41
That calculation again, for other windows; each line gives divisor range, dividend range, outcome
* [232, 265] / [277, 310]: 1.39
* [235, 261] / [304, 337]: 1.94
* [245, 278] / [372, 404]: 1.26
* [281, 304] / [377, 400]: 1.40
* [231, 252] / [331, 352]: 2.17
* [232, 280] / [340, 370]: 1.34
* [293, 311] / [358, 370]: 1.38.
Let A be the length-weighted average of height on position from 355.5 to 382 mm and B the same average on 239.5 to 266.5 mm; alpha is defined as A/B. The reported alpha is 1.63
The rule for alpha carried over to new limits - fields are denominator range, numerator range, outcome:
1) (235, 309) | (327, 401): 1.34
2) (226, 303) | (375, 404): 1.38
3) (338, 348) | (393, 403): 1.03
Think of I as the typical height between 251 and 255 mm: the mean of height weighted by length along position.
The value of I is 1.7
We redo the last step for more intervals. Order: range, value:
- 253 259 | 2.11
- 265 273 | 3.42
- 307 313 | 3.02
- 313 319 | 3.21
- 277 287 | 3.29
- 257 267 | 2.92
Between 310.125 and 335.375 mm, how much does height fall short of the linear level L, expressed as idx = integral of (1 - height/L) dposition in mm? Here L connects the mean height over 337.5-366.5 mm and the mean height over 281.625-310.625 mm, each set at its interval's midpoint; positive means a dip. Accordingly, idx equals -4.4 mm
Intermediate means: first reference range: 2.44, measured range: 3.25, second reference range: 3.14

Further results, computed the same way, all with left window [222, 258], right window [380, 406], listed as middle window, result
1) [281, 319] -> -2.36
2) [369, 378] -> -0.37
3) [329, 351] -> -3.38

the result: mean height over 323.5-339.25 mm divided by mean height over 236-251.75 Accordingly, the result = 2.5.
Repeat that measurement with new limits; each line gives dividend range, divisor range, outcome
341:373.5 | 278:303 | 1.28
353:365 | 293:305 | 1.57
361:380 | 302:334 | 1.03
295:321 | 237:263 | 1.54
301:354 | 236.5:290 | 1.25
